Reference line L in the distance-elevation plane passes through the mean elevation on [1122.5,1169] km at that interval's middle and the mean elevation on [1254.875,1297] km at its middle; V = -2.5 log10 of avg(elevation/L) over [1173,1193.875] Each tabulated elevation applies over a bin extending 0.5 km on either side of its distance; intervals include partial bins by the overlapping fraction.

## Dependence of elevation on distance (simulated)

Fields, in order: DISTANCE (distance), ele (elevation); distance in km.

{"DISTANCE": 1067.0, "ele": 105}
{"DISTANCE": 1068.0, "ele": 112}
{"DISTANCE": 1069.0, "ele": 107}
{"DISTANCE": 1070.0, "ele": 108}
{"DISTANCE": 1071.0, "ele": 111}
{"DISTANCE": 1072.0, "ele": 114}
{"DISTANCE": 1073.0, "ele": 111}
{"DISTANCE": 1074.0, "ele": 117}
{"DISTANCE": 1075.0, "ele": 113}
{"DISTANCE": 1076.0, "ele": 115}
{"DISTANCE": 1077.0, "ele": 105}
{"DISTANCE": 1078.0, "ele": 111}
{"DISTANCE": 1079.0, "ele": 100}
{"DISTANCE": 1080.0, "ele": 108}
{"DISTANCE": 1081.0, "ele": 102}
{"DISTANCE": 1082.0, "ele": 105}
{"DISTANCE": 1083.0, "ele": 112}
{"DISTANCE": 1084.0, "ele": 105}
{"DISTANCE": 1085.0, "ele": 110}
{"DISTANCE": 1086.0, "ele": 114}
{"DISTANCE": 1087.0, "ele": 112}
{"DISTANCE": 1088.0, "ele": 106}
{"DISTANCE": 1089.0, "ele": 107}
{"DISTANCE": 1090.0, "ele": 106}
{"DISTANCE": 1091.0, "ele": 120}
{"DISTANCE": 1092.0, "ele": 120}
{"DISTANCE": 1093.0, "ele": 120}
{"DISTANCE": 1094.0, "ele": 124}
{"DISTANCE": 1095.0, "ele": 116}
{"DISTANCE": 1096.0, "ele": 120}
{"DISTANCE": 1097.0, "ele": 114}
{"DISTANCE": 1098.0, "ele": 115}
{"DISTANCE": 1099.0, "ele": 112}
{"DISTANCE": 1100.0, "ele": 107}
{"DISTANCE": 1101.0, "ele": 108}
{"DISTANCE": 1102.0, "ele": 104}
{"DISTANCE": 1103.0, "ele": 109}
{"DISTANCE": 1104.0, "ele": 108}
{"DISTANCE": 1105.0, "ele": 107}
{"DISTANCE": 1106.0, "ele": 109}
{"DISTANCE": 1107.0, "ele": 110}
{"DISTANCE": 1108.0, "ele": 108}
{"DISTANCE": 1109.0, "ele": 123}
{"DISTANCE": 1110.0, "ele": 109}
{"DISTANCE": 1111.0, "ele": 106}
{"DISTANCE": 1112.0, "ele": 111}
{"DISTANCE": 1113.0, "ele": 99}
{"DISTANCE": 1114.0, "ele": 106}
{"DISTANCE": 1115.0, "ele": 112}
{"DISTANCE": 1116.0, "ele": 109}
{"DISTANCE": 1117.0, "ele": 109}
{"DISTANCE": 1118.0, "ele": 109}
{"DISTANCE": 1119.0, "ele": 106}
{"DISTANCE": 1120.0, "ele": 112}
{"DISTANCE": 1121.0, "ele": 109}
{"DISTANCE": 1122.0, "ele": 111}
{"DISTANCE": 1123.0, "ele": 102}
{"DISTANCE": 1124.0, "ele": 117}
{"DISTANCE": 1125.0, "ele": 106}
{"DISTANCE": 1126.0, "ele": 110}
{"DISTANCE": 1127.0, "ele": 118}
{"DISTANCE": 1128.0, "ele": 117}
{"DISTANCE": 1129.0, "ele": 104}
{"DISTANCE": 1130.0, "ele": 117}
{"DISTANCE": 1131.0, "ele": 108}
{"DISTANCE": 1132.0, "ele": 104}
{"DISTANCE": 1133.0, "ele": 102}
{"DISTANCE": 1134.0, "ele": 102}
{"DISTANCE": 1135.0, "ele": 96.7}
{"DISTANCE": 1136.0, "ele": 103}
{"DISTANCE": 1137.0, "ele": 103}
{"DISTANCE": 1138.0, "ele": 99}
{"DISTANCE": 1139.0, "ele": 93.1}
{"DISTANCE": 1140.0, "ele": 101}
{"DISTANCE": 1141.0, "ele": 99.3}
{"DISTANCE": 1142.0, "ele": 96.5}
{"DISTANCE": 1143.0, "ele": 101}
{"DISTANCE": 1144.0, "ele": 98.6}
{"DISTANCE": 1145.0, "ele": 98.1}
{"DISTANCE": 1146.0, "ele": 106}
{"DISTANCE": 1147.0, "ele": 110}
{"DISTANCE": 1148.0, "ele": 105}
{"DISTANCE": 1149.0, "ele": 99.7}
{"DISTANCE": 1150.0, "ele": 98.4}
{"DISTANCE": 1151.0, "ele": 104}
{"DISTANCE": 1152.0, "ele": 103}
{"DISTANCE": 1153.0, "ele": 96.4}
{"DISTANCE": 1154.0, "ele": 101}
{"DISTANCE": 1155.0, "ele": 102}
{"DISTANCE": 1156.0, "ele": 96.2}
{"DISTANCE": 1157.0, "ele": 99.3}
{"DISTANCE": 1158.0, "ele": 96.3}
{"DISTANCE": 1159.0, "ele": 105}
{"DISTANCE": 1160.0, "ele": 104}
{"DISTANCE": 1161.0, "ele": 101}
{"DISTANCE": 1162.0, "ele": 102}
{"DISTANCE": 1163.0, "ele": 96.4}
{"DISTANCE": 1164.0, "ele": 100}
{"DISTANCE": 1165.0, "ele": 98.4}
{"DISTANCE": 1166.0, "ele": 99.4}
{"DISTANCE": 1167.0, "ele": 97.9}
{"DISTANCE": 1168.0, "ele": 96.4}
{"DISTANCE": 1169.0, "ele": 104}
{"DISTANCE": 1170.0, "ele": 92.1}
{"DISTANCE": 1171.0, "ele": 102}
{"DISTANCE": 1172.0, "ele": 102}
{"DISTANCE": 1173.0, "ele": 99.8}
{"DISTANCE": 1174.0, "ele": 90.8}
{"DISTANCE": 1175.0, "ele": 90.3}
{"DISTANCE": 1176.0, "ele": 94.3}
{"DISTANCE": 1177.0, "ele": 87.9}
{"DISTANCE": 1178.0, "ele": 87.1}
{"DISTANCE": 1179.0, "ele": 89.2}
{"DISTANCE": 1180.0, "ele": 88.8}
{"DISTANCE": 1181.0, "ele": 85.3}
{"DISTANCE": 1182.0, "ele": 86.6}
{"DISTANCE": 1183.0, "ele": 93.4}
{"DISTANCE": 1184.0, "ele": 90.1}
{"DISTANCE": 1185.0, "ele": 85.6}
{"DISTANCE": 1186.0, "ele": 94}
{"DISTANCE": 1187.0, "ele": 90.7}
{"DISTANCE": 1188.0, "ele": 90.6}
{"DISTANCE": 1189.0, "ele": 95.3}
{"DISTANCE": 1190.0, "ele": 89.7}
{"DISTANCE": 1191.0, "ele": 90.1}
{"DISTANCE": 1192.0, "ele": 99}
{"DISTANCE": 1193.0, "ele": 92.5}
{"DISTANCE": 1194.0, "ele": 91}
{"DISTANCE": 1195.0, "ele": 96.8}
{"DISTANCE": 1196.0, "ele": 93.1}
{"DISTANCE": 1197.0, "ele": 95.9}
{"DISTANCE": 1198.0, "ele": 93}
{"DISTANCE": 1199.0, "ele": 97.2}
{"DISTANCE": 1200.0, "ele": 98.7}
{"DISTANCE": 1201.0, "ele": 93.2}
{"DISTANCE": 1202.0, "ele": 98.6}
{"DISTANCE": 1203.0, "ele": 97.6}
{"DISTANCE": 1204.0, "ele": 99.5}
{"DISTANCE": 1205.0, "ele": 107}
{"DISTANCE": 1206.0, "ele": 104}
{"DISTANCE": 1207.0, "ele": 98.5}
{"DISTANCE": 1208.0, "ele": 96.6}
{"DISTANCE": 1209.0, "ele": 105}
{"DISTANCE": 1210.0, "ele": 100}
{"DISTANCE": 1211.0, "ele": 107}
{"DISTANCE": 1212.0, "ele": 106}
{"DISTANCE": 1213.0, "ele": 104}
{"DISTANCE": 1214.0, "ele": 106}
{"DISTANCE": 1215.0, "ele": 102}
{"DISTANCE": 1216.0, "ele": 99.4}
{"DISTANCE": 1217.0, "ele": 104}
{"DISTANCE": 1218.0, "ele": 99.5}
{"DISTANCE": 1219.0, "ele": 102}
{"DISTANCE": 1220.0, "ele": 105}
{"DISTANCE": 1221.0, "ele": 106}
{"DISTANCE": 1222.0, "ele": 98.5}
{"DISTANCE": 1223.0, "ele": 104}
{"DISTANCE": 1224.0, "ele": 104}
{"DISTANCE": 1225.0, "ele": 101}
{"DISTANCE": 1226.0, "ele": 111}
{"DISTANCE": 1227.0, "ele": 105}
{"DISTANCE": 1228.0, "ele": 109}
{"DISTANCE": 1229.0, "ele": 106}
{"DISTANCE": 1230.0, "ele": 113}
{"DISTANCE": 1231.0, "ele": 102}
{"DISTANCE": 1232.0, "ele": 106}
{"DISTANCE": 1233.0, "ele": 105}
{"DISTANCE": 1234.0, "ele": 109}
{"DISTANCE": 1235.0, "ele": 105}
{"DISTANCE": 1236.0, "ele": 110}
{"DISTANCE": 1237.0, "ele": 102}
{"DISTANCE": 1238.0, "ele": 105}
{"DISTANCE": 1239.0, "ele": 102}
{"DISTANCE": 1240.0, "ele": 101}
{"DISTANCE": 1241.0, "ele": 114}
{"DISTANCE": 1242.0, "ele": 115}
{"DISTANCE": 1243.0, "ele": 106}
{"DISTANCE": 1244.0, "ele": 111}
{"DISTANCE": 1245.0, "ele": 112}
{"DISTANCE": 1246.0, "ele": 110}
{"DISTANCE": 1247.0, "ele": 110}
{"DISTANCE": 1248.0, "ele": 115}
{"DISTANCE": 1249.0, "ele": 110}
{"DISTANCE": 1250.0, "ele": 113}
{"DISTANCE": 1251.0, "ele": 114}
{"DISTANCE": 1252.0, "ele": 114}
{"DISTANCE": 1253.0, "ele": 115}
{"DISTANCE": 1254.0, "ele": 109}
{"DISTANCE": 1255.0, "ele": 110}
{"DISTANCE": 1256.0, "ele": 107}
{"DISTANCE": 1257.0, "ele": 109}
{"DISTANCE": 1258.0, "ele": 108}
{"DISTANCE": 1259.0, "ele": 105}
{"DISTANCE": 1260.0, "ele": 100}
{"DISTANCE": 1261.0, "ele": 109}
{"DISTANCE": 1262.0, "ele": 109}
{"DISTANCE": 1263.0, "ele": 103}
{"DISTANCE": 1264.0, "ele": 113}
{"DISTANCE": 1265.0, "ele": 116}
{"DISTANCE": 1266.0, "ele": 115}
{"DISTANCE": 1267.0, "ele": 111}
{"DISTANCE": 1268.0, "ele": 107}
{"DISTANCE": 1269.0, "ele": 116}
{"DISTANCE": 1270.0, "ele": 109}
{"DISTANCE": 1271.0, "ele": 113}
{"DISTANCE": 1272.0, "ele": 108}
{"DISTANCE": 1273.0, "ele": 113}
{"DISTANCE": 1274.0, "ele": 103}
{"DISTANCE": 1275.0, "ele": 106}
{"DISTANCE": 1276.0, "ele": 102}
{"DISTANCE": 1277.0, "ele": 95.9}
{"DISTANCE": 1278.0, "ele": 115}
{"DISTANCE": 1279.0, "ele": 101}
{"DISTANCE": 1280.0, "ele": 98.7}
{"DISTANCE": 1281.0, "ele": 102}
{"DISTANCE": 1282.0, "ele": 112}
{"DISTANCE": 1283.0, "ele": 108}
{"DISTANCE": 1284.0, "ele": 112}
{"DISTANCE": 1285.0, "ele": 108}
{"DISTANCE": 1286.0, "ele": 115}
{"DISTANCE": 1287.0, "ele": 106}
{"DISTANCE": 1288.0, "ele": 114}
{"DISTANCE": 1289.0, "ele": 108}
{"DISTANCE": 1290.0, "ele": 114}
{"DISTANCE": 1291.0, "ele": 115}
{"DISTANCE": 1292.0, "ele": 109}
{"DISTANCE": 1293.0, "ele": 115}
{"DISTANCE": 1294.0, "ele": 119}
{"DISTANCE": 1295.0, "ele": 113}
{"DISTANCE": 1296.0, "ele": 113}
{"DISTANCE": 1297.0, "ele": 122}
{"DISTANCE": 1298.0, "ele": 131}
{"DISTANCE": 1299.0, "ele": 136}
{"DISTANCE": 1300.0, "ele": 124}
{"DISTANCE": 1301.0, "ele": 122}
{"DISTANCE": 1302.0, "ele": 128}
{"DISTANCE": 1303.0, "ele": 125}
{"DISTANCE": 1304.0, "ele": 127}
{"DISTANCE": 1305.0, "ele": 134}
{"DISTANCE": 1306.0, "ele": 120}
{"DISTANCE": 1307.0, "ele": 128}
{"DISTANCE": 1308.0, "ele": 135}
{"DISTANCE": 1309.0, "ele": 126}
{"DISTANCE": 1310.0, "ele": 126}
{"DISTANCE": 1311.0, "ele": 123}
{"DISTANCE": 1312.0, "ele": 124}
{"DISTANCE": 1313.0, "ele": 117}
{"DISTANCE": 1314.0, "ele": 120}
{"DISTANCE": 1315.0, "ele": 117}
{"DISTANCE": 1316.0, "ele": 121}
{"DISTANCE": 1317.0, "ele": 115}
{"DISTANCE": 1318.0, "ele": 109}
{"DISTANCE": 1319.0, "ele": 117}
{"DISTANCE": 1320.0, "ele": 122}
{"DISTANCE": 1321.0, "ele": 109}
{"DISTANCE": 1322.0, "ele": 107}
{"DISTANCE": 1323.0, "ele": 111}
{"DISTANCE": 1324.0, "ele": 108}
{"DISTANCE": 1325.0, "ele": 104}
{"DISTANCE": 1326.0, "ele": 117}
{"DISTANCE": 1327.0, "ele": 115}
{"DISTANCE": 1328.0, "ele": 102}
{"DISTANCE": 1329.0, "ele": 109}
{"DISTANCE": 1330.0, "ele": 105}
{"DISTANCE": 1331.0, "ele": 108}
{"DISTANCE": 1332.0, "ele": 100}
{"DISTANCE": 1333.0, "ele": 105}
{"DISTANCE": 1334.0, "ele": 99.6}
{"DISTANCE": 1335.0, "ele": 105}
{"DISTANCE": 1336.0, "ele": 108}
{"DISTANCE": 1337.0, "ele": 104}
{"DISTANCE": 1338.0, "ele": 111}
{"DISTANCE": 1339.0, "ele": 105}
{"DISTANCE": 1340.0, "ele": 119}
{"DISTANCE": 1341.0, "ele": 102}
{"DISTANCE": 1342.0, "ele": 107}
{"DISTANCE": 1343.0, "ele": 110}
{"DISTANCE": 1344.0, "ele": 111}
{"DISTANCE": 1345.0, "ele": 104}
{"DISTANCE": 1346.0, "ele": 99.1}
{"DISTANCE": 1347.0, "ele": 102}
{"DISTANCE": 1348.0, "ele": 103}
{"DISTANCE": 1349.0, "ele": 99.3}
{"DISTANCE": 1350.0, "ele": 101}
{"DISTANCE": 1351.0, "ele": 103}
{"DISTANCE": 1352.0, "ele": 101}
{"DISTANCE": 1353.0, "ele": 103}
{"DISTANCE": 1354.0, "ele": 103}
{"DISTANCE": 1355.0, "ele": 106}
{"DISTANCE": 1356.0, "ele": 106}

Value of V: 0.152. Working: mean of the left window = 102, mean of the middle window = 90.8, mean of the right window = 109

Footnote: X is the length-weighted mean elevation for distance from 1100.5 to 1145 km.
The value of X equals 107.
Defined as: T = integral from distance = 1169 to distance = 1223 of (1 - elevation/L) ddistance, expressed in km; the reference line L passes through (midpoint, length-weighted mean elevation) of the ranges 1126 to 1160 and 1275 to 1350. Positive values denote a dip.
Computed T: 4.7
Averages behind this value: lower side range 103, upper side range 113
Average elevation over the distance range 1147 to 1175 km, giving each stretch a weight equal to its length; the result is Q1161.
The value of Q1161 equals 99.7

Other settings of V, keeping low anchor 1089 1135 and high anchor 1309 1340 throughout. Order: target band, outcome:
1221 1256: 0.031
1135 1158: 0.105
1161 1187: 0.176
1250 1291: 0.024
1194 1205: 0.150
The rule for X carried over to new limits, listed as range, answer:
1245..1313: 114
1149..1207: 96.1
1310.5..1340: 111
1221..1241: 105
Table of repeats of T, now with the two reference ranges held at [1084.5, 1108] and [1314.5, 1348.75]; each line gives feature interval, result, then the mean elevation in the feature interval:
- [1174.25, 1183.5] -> 1.8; 89.3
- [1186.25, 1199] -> 2.0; 93.3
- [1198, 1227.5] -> 2.2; 102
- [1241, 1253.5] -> -0.3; 112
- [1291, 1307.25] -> -2.0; 123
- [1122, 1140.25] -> 0.9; 106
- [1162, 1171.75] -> 1.1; 98.8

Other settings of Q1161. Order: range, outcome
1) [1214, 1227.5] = 103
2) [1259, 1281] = 108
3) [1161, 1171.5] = 99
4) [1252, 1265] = 109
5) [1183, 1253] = 102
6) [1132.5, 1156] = 101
